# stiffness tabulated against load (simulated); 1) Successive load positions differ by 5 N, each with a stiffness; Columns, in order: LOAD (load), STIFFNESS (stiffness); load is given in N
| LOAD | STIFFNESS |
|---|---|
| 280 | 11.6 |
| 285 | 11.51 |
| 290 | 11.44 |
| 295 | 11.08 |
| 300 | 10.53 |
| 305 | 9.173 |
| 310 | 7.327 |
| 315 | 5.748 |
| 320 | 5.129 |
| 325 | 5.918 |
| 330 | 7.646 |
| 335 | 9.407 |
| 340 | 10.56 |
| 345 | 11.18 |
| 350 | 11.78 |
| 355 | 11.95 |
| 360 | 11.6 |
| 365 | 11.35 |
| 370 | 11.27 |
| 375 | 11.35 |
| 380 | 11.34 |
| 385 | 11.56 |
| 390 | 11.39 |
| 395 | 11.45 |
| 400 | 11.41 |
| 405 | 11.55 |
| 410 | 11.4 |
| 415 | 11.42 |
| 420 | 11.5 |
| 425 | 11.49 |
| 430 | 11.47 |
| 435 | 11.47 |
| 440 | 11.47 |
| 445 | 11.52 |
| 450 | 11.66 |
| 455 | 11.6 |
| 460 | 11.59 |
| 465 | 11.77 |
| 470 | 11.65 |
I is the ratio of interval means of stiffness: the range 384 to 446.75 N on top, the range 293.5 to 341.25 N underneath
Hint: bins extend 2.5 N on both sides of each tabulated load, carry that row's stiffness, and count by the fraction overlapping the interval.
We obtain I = 1.4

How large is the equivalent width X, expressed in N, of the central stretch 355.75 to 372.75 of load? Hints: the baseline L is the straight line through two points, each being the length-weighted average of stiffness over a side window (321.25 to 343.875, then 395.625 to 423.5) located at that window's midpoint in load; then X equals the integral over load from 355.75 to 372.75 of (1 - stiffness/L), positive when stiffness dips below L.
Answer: -3.2 N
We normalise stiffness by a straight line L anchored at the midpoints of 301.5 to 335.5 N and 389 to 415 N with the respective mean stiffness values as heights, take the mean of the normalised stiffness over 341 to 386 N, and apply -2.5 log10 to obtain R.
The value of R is -0.21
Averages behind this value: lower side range 7.16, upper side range 11.4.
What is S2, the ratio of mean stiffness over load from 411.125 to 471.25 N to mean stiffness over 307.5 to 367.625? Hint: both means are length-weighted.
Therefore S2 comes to 1.3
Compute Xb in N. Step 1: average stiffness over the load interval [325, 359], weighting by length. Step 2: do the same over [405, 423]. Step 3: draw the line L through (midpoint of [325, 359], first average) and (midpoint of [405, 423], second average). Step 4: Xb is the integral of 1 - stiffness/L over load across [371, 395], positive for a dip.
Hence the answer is -1.1 N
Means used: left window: 10.1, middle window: 11.4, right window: 11.5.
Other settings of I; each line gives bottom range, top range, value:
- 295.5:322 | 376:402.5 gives 1.45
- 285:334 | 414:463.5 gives 1.37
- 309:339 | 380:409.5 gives 1.63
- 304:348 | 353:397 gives 1.43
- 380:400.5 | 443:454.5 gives 1.01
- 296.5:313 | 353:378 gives 1.27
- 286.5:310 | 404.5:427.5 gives 1.12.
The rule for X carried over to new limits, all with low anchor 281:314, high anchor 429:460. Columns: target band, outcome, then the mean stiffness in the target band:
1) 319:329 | 4.28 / 5.9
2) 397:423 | -0.63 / 11.5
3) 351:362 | -1.18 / 11.8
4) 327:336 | 1.87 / 8.23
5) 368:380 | -0.55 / 11.3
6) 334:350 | -0.30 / 10.7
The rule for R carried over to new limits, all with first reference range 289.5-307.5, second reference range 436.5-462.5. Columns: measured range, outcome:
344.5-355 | -0.08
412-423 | -0.01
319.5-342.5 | 0.32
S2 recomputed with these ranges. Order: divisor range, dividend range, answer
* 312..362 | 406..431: 1.27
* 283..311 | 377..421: 1.11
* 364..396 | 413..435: 1.01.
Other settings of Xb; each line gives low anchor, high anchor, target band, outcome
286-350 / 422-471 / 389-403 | -1.2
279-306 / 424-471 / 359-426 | -0.5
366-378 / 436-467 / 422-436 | 0.0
